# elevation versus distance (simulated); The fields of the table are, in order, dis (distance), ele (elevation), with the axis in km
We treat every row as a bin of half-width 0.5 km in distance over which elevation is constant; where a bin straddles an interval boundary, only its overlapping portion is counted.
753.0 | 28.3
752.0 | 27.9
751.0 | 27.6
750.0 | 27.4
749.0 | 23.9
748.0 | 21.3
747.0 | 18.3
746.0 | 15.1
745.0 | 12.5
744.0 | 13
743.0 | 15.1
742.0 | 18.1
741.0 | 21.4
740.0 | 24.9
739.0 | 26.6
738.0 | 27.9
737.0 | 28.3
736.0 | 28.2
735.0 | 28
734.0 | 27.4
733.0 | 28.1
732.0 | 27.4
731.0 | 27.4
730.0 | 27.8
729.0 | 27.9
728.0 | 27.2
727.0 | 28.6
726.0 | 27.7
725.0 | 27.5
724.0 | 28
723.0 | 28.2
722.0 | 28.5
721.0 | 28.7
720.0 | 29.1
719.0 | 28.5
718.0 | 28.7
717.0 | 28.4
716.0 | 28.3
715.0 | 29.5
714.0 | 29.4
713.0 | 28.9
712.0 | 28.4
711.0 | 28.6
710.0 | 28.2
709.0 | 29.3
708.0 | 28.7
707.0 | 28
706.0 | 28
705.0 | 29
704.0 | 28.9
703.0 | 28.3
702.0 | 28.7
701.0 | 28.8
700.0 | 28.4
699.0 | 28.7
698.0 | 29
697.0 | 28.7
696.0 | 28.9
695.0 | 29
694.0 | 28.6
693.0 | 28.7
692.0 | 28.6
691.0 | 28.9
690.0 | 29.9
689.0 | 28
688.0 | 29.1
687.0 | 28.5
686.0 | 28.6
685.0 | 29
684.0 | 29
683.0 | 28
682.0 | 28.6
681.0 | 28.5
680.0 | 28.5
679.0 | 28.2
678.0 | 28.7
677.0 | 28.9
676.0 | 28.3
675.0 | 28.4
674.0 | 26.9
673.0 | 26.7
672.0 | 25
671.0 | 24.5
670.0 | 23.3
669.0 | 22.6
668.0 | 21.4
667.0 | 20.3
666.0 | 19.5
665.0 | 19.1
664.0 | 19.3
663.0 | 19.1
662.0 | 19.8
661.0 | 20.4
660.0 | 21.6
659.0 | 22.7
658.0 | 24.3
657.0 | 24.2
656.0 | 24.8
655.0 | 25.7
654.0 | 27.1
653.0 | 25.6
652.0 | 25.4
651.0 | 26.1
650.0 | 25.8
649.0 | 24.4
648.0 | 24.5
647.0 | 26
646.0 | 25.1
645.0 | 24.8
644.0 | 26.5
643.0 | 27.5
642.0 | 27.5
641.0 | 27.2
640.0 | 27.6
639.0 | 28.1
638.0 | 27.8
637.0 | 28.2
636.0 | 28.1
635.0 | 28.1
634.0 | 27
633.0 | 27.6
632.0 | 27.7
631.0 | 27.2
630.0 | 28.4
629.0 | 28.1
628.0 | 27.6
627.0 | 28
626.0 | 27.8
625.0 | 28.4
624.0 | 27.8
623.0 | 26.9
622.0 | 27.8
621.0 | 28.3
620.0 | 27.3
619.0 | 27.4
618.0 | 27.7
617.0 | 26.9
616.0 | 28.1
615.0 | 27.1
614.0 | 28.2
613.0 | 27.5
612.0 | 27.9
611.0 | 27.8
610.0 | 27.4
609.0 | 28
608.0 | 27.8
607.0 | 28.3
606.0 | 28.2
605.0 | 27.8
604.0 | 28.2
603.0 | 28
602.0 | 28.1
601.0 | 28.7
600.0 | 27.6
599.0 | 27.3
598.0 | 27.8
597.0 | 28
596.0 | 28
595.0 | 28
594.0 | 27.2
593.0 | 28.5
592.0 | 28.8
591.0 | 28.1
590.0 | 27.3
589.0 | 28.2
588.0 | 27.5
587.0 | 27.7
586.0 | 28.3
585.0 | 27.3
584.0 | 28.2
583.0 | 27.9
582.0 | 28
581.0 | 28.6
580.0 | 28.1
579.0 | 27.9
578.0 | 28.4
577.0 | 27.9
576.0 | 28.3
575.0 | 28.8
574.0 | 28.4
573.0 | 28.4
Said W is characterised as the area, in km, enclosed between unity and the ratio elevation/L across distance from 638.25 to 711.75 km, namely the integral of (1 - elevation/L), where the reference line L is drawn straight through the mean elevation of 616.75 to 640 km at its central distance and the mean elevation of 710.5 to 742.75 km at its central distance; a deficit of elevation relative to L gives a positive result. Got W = 3.06 km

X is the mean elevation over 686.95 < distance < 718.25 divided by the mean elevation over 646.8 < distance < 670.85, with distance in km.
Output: 1.2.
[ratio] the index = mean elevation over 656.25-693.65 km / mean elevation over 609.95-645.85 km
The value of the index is 0.9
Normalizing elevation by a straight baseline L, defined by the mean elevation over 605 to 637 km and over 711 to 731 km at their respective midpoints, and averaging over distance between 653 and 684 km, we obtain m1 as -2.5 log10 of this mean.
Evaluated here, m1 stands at 0.14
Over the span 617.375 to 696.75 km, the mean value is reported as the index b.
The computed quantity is 26.4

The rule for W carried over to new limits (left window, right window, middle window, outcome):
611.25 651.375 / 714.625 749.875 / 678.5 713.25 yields -3.5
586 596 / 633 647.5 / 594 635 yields -0.4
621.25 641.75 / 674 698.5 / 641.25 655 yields 1.1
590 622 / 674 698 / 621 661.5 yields 2.6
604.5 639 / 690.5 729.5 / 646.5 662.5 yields 2.2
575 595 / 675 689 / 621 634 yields 0.2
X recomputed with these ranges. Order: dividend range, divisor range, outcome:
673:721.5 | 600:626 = 1.03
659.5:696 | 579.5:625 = 0.93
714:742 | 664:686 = 1.07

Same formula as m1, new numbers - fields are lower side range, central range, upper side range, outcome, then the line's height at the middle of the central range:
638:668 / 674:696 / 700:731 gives -0.09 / 26.3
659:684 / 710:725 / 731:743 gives -0.13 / 25.3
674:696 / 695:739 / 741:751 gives -0.21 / 23.5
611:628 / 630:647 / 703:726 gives 0.02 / 27.9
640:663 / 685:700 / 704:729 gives -0.07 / 27.1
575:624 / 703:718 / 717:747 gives -0.12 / 25.7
